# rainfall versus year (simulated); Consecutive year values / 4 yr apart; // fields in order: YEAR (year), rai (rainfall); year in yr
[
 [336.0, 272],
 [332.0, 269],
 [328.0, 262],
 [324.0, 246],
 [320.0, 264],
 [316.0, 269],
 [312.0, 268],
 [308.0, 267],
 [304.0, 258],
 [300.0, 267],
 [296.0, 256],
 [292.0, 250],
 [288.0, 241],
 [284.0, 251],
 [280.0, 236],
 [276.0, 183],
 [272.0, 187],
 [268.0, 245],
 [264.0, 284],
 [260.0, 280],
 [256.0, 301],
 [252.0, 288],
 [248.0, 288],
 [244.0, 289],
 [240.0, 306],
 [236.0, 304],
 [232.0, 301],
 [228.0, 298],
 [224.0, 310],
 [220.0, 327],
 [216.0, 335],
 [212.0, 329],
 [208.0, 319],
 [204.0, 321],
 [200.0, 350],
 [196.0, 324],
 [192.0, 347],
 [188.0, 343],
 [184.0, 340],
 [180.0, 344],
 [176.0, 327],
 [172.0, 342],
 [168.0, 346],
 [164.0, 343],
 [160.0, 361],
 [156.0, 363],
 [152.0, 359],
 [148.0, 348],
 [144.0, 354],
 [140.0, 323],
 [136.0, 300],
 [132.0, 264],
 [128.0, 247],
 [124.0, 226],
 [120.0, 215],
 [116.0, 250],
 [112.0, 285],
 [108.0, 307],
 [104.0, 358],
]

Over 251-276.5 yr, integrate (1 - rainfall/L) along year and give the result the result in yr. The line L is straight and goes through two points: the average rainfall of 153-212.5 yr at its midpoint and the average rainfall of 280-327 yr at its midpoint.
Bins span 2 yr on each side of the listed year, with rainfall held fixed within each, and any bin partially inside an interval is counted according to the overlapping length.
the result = 2.7 yr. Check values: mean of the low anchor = 341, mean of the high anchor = 257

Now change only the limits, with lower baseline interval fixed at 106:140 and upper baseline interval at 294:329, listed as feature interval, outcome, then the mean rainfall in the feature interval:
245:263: -1.8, 289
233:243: -1.5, 303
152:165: -4.5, 357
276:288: 1.3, 233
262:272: 0.5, 249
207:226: -4.4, 324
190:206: -4.3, 336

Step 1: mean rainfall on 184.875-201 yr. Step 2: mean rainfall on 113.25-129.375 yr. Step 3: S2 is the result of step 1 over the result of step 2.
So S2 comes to 1.44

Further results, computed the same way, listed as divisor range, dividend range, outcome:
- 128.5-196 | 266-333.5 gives 0.74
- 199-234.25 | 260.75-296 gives 0.74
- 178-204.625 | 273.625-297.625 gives 0.69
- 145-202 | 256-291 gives 0.70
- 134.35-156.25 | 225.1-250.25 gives 0.88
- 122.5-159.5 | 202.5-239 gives 1.01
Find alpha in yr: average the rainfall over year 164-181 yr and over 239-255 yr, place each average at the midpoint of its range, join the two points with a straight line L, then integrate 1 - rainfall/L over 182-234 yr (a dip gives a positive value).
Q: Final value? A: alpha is -1.5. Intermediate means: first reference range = 340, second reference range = 292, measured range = 326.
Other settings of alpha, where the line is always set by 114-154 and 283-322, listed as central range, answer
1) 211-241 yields -4.5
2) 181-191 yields -2.2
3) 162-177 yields -3.1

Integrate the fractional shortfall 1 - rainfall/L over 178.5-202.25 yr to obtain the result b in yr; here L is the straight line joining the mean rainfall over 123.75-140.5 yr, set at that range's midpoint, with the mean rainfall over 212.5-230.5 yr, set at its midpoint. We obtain -3.1 yr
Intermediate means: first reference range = 272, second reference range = 318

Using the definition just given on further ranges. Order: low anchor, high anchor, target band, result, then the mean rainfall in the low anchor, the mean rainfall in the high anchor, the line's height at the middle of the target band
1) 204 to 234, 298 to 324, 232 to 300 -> 6.4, 317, 264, 290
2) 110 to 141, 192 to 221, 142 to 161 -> -4.9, 262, 331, 284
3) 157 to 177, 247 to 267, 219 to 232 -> -0.1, 346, 286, 307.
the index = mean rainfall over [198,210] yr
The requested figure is 330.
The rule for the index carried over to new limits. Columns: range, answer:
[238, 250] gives 294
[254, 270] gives 278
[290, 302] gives 258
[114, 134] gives 240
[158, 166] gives 352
